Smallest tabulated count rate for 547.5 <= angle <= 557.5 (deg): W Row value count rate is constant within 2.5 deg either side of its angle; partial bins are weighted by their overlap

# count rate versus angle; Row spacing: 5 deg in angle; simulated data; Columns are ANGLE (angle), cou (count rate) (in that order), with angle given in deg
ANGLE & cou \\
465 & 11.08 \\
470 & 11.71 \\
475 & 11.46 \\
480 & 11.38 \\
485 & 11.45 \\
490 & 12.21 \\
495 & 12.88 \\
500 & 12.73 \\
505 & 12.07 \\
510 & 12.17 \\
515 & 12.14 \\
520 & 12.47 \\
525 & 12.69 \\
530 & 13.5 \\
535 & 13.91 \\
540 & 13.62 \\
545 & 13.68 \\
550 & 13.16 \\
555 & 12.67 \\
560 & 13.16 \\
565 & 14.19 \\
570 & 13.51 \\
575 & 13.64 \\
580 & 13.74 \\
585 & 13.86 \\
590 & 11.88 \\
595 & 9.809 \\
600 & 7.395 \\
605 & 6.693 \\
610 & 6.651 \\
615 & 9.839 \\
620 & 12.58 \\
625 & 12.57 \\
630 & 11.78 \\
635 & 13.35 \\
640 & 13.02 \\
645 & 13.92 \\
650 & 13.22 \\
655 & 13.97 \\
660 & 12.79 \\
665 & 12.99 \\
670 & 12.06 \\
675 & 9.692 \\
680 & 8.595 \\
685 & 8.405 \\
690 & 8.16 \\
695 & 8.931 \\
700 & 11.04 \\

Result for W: 12.67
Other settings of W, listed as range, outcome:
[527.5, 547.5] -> 13.5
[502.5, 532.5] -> 12.07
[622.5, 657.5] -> 11.78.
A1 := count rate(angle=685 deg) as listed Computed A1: 8.405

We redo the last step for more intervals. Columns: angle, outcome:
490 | 12.21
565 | 14.19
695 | 8.931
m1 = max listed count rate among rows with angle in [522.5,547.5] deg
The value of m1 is 13.91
